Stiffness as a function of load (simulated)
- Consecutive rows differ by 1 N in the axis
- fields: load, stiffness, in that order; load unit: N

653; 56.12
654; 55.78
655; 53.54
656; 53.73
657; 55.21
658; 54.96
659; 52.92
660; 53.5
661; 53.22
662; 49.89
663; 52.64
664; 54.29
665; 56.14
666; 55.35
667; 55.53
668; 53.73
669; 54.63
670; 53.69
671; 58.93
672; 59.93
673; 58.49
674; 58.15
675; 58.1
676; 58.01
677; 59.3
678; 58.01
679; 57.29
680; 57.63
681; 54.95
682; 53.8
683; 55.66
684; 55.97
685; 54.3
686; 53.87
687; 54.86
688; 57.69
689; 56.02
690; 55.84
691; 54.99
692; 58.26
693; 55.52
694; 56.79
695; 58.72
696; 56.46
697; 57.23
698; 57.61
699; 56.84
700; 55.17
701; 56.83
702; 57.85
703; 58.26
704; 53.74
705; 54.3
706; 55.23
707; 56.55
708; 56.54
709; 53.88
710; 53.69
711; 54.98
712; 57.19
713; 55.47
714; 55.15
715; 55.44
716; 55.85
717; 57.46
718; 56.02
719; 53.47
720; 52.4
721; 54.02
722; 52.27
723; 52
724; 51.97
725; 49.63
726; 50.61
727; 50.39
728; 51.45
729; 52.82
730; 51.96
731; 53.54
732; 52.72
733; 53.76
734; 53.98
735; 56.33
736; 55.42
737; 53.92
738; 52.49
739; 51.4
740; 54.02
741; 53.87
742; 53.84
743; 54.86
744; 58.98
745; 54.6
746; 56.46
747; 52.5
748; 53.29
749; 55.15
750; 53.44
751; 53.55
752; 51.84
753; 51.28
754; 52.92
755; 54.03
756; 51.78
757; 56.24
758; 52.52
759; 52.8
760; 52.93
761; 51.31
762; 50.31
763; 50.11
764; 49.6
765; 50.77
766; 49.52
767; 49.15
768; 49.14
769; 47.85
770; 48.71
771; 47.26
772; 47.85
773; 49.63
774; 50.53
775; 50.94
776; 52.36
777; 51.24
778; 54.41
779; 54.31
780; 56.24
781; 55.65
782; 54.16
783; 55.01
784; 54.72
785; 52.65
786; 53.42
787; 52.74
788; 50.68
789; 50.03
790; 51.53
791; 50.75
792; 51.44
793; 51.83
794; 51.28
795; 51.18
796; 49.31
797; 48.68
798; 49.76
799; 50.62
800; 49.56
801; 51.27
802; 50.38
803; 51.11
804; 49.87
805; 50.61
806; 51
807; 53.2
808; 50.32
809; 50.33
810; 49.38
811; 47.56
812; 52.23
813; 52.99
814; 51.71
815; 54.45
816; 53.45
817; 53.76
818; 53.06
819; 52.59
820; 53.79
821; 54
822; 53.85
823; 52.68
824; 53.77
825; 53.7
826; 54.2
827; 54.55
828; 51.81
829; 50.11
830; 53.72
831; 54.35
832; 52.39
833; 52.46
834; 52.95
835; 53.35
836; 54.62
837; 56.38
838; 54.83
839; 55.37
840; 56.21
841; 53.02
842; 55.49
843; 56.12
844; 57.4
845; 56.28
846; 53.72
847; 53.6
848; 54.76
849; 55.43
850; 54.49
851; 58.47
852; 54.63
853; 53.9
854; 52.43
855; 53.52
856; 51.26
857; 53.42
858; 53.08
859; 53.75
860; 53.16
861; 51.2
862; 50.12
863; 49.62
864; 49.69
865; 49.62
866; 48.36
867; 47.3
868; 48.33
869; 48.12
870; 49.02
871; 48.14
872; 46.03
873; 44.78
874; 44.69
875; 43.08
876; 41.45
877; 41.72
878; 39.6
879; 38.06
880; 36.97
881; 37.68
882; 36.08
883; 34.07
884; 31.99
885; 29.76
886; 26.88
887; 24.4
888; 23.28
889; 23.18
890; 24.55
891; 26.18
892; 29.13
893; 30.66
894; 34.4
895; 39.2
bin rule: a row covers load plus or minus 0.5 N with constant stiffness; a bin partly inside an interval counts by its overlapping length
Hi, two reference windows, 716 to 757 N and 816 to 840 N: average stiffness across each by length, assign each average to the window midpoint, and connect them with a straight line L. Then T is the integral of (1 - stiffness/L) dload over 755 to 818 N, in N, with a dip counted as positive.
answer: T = 2.5 N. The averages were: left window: 53.5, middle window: 51.4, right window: 53.6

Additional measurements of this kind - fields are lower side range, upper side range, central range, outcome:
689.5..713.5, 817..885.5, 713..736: 0.8 N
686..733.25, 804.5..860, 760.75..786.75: 1.3 N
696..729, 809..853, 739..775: 1.5 N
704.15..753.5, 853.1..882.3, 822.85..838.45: -1.5 N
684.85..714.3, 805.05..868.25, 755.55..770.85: 1.1 N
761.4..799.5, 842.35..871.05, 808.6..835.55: -0.4 N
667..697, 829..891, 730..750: -0.3 N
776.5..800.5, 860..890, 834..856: -5.0 N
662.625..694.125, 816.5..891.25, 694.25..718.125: -0.5 N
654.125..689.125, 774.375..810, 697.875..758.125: -0.5 N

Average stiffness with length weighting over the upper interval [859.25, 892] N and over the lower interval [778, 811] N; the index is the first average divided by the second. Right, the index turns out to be 0.78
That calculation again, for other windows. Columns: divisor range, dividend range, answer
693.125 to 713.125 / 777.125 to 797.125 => 0.94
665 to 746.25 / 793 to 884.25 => 0.92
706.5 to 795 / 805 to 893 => 0.91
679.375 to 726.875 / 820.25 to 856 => 0.98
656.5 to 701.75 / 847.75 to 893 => 0.78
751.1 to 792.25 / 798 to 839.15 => 1.01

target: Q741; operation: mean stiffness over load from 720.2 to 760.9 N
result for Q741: 53.3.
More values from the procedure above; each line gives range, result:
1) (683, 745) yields 54.8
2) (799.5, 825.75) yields 52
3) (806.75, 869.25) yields 52.9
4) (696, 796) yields 53.2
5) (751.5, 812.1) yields 51.3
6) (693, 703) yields 57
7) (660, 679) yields 56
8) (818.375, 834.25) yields 53.2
